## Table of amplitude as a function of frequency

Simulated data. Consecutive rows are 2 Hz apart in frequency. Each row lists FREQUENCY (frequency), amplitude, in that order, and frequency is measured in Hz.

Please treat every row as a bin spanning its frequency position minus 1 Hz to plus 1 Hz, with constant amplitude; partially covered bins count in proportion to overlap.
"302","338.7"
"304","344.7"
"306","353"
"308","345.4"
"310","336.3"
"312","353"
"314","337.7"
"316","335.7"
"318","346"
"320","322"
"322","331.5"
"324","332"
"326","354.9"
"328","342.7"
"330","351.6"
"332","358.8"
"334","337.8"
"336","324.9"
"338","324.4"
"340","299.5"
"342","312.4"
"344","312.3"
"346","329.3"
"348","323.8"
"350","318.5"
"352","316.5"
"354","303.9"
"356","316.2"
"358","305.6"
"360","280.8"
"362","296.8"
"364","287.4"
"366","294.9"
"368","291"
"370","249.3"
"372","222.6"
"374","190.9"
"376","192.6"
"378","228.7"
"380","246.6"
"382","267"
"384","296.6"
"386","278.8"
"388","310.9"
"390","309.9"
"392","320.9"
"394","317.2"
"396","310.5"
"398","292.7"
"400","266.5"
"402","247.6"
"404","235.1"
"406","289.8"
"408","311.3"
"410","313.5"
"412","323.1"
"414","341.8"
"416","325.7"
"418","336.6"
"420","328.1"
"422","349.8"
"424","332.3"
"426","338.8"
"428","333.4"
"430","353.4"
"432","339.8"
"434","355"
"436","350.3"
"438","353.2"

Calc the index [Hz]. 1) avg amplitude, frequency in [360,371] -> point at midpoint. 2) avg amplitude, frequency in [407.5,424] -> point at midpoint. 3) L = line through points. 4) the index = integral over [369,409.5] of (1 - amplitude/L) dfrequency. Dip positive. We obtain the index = 4.8 Hz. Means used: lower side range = 284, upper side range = 329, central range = 270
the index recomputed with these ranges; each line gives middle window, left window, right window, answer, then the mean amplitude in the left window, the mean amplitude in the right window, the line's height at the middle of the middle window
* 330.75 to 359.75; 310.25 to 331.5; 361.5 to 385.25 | -1.8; 341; 255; 301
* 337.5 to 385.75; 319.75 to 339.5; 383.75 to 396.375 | 5.8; 338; 307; 321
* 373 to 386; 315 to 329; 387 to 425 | 3.2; 338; 309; 318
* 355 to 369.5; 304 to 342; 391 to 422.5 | 1.3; 338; 306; 323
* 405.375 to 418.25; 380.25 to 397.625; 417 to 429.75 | 0.2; 299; 337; 324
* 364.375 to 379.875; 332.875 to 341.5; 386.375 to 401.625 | 3.4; 322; 301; 309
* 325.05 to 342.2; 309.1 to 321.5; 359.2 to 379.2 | -1.4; 338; 253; 309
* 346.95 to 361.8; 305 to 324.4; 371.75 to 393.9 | -0.7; 339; 264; 296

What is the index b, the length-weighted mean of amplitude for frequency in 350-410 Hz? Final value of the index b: 280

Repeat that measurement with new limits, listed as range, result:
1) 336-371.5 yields 303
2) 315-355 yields 329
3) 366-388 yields 252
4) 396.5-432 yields 314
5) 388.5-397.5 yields 313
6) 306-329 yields 340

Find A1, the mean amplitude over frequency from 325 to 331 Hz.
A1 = 350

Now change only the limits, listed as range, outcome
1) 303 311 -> 345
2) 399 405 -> 250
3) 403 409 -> 279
